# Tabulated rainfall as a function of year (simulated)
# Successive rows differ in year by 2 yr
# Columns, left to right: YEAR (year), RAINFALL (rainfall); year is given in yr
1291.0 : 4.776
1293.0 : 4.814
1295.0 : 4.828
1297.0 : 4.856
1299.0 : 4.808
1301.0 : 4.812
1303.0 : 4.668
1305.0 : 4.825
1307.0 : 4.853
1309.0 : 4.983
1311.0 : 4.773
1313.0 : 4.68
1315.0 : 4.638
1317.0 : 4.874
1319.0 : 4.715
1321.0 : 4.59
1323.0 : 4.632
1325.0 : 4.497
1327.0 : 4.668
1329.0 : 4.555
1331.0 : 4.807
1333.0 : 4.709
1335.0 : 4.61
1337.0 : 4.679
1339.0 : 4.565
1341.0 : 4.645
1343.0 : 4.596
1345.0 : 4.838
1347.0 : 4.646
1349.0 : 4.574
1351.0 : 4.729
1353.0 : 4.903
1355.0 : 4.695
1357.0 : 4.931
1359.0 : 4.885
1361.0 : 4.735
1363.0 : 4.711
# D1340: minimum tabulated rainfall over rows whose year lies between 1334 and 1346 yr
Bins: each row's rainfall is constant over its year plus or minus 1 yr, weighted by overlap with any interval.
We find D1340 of 4.565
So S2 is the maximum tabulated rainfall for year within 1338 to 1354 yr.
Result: 4.903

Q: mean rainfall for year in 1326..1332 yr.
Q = 4.68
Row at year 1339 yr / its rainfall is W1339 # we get 4.565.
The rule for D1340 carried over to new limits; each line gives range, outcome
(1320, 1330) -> 4.497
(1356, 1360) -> 4.885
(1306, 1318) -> 4.638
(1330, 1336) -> 4.61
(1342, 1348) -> 4.596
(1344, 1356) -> 4.574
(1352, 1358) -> 4.695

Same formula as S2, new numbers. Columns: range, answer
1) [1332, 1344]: 4.709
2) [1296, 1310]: 4.983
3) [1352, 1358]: 4.931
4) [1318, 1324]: 4.715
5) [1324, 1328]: 4.668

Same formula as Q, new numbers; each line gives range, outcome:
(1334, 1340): 4.62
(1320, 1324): 4.61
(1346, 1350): 4.61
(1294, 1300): 4.83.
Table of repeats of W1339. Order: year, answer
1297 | 4.856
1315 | 4.638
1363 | 4.711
